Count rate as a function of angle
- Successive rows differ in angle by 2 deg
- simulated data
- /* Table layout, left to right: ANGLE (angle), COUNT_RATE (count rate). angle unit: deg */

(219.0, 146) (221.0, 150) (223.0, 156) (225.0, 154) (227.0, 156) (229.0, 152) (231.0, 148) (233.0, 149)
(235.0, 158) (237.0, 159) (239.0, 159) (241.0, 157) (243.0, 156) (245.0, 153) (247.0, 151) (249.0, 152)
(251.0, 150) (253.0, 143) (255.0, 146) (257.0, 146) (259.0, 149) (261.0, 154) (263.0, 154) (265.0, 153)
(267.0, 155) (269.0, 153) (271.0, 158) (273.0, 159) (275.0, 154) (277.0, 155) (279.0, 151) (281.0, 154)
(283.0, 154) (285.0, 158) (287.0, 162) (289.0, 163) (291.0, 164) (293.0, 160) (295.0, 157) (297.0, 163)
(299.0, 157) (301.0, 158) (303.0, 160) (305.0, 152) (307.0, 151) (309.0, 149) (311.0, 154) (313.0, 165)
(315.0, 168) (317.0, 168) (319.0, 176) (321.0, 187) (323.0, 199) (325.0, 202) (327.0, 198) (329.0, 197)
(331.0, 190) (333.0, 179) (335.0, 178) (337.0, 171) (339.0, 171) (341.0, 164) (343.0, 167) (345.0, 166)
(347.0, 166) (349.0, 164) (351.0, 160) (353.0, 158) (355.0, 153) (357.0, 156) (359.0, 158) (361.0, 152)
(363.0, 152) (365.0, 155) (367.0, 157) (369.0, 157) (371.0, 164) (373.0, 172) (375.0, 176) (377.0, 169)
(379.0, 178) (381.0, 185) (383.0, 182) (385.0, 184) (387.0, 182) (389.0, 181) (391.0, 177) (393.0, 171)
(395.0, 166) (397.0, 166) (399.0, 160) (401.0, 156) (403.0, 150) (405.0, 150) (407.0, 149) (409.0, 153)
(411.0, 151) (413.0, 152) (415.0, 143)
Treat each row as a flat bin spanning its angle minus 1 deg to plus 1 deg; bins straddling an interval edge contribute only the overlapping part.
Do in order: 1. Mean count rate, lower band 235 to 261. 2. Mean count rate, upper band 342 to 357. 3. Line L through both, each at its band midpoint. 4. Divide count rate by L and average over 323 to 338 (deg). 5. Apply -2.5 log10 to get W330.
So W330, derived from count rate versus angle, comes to -0.18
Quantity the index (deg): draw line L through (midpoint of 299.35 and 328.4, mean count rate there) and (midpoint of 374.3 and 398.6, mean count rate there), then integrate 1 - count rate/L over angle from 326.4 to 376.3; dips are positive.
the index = 1.82 deg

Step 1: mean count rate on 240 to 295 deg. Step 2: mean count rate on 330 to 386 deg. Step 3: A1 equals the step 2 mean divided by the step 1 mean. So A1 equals 1.08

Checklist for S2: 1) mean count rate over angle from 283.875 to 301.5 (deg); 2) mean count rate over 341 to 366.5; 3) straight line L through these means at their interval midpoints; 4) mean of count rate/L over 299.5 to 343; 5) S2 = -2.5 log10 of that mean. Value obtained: -0.09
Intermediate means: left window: 160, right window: 159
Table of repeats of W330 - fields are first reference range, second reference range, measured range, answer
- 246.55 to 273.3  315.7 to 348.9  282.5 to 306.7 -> 0.040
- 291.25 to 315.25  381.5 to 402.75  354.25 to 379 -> 0.047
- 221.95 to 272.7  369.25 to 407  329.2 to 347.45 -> -0.064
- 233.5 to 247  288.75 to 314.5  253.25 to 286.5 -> 0.027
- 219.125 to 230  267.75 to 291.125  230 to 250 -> -0.001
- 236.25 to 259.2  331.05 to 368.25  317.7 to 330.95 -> -0.197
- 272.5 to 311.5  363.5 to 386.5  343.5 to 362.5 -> 0.051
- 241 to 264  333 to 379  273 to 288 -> -0.010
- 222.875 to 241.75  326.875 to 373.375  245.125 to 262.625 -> 0.054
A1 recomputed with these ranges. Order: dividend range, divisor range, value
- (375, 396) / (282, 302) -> 1.11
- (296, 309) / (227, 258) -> 1.03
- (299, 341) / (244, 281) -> 1.14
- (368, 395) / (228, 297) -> 1.13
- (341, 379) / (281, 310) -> 1.03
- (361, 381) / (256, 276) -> 1.07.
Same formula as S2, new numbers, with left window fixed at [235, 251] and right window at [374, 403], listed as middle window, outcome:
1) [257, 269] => 0.04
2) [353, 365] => 0.10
